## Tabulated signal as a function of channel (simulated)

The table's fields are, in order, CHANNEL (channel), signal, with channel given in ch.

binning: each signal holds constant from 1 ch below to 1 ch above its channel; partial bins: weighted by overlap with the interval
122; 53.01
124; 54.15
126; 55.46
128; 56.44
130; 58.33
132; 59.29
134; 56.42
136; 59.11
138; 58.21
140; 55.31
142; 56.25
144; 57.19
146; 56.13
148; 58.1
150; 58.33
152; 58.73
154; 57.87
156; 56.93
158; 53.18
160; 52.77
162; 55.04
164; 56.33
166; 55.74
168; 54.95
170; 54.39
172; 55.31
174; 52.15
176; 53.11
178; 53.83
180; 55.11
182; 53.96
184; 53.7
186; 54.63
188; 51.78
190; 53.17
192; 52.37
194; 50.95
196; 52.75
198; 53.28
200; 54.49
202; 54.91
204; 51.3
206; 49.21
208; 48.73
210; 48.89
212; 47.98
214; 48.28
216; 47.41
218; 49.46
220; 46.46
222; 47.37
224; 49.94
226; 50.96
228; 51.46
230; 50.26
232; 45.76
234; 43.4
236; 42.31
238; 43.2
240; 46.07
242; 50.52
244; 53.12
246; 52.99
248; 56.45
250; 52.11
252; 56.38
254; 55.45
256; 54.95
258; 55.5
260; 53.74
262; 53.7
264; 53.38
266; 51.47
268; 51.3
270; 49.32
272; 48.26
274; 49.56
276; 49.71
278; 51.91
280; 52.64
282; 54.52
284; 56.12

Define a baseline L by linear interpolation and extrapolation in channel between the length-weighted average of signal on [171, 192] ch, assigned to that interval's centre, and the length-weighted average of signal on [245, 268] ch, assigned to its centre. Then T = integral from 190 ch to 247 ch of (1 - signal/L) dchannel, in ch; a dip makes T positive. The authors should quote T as 4.6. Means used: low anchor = 53.6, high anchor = 54.1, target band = 49.5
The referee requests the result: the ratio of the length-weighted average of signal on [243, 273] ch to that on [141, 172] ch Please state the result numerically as 0.95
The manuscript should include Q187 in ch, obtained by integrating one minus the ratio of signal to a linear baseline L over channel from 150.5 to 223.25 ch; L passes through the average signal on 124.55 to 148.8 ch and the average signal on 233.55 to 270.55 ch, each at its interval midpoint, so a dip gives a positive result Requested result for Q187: 2.6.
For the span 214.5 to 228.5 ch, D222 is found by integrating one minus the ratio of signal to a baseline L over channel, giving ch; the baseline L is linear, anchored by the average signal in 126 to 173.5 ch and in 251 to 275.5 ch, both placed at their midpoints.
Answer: 1.3 ch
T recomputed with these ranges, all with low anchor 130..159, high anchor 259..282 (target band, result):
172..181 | 0.3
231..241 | 1.7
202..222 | 2.0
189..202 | 0.5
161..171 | 0.2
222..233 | 0.8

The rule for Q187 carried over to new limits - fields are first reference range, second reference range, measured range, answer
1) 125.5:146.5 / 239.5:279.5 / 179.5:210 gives 1.32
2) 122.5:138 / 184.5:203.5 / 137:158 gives -0.44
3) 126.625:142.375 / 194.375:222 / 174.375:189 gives -0.25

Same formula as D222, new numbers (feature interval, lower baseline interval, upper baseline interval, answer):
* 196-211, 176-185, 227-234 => -0.1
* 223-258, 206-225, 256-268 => 0.5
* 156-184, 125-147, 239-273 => 0.7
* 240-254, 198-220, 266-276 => -0.9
